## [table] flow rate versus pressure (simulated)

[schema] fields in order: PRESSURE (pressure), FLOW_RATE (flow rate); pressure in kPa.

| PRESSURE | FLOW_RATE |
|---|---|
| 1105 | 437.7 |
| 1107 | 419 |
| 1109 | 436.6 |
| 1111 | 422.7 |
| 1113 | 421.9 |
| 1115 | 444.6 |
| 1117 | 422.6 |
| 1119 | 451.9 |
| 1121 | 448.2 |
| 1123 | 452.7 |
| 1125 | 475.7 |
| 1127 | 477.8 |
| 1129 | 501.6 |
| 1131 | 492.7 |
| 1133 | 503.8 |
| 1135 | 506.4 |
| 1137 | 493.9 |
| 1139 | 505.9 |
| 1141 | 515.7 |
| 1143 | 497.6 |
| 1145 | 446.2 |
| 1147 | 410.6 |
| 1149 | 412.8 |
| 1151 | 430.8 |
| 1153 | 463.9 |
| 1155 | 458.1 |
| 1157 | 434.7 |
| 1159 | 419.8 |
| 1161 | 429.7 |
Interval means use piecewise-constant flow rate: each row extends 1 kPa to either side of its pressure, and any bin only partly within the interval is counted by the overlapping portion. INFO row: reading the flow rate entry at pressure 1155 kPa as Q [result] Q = 458.1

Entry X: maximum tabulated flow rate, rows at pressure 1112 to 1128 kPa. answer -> 477.8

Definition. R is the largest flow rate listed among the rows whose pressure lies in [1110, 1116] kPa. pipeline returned 444.6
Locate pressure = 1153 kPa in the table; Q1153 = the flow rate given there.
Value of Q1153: 463.9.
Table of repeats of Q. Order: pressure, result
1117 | 422.6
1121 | 448.2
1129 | 501.6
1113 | 421.9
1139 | 505.9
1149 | 412.8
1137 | 493.9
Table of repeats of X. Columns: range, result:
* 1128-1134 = 503.8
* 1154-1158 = 458.1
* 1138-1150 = 515.7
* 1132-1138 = 506.4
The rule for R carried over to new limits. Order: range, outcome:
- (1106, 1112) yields 436.6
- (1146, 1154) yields 463.9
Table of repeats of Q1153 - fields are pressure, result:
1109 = 436.6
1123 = 452.7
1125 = 475.7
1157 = 434.7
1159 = 419.8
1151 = 430.8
